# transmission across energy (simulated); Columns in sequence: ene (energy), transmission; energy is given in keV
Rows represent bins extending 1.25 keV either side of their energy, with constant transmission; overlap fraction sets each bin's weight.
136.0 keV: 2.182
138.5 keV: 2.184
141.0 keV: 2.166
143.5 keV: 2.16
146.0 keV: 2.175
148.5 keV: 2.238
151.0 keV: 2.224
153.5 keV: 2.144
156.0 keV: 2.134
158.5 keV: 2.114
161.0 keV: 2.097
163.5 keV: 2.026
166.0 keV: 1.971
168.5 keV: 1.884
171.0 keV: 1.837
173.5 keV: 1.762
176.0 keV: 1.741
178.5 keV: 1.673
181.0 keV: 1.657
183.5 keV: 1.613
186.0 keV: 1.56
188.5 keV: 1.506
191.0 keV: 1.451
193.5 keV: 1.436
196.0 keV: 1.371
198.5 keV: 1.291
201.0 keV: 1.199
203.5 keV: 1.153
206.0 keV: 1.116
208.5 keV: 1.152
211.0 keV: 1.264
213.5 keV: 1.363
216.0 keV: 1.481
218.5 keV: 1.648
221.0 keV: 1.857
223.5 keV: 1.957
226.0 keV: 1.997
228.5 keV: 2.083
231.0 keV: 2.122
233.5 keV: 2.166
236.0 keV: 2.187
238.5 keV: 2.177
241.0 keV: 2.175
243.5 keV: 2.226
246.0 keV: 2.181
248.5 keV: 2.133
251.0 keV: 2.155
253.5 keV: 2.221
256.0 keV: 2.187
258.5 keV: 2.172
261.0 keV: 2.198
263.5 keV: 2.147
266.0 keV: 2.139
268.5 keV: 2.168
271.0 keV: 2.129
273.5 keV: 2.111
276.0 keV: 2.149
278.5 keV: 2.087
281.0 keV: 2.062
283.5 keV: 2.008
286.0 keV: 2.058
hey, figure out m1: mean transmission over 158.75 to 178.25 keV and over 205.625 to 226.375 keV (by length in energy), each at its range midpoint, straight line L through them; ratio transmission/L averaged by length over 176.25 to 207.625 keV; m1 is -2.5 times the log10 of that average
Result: 0.21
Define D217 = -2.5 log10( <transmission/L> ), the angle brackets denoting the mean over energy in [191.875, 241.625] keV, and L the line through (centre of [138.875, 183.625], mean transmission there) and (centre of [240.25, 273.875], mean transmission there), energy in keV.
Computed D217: 0.261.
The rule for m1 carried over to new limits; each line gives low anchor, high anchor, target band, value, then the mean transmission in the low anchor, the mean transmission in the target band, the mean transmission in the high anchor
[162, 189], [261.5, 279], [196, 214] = 0.46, 1.76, 1.22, 2.14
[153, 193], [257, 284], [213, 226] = 0.15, 1.81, 1.71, 2.13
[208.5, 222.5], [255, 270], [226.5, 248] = -0.19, 1.5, 2.16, 2.17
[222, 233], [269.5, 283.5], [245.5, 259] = -0.05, 2.04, 2.17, 2.1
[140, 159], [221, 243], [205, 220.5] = 0.47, 2.17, 1.37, 2.1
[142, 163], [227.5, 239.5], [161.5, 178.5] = 0.16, 2.16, 1.87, 2.15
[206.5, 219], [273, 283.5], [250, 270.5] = -0.15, 1.35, 2.17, 2.09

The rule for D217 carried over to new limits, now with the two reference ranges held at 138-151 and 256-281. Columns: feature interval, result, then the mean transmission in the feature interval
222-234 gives 0.05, 2.05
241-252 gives -0.01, 2.17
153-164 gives 0.04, 2.11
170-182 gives 0.25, 1.73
